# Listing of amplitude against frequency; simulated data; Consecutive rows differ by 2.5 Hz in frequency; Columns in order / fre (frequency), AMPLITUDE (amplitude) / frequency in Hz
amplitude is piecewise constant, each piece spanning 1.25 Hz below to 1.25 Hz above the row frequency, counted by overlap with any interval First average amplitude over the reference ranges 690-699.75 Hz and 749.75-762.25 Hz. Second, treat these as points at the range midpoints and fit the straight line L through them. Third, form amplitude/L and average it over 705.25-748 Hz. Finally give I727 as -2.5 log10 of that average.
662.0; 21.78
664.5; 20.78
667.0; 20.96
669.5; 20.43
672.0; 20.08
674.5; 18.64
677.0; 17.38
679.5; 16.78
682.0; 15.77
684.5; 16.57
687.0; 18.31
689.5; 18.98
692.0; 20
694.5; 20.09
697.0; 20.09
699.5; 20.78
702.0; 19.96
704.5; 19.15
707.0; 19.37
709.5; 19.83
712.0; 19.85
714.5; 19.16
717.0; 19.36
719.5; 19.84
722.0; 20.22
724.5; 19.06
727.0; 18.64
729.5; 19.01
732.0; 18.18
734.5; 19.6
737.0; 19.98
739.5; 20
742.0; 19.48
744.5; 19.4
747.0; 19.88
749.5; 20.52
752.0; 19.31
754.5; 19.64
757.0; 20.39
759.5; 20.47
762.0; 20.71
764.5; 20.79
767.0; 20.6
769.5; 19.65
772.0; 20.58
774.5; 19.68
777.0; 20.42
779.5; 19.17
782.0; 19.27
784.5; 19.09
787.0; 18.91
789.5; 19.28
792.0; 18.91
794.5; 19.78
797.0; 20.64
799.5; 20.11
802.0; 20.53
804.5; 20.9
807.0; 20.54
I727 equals 0.03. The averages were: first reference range 20.1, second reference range 20.1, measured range 19.5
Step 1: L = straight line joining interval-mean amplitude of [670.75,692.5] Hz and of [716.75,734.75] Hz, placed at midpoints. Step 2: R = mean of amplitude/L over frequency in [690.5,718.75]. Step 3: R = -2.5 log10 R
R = -0.07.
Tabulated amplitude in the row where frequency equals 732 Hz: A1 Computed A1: 18.18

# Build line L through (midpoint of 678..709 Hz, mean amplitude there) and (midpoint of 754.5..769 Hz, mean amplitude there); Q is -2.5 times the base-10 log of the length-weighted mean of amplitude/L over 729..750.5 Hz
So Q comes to 0.020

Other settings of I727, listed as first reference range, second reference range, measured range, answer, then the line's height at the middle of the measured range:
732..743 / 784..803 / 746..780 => -0.03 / 19.6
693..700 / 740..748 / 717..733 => 0.04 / 19.9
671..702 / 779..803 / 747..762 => -0.05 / 19.3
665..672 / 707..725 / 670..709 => 0.07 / 20.2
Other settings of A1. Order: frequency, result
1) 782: 19.27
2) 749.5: 20.52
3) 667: 20.96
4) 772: 20.58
